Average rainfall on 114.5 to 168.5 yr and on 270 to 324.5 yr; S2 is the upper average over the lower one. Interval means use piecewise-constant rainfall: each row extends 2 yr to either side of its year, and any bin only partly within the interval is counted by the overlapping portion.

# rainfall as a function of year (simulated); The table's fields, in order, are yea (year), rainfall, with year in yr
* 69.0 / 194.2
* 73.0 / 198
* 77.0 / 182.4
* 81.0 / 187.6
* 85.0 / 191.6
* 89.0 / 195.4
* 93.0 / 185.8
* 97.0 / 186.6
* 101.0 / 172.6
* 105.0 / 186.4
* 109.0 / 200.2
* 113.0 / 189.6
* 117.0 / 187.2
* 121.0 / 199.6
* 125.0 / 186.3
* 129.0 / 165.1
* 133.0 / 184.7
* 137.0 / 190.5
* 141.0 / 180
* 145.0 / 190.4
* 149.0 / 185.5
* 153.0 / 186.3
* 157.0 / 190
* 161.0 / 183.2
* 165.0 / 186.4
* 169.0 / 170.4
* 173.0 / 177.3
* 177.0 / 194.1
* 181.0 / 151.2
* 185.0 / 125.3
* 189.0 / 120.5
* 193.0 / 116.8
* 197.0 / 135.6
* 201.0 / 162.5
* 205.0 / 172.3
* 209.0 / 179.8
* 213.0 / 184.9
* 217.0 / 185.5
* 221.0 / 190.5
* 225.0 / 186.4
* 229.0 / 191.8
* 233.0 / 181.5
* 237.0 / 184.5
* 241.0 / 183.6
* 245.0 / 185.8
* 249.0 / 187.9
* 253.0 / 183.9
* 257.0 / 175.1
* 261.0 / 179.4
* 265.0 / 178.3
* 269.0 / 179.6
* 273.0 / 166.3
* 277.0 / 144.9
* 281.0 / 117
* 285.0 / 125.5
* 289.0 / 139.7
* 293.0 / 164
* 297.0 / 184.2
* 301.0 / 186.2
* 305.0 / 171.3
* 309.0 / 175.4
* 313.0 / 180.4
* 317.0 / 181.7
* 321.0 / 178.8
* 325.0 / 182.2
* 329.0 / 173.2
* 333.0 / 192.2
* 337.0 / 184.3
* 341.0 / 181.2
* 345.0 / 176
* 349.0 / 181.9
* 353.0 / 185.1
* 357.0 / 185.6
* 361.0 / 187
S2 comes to 0.9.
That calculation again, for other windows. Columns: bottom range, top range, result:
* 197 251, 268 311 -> 0.88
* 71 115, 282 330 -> 0.90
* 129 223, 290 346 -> 1.04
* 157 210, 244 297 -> 1.02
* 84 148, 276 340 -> 0.90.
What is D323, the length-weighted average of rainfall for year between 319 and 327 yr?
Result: 180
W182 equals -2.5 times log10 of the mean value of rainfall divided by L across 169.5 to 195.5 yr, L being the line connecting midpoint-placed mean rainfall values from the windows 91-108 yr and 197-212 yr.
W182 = 0.15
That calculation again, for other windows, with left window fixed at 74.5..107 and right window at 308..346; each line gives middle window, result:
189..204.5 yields 0.30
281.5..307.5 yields 0.14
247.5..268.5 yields 0.01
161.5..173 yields 0.03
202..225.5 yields 0.01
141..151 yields -0.01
